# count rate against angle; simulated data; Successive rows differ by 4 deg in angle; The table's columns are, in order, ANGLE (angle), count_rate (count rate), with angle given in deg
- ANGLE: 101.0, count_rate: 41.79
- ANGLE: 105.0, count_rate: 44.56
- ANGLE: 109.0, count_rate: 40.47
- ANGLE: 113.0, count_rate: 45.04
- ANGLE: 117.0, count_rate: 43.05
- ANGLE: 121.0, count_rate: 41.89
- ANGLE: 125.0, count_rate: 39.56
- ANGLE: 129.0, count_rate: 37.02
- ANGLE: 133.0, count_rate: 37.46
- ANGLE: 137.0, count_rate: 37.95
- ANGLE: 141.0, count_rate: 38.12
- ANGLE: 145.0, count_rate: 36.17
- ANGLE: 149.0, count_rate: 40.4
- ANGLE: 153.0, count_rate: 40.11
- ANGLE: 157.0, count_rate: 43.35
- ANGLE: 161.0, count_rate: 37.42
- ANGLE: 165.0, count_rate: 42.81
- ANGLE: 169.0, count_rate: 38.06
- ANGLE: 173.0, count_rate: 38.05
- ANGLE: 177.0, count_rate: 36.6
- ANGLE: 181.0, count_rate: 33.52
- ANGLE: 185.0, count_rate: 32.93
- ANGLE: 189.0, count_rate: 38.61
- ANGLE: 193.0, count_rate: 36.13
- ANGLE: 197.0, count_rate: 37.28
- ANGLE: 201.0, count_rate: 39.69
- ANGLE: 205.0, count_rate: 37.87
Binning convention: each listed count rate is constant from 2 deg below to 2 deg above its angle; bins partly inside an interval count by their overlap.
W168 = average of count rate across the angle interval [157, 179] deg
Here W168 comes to 39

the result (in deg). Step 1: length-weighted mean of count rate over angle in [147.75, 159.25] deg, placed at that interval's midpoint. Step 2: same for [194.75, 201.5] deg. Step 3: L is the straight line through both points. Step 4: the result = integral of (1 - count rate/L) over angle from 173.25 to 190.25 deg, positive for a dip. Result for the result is 1.6 deg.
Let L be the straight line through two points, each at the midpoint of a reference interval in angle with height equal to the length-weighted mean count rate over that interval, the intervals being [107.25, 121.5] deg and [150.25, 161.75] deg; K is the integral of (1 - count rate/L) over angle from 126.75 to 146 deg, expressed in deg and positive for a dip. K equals 1.9 deg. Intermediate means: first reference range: 42.7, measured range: 37.4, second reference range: 40.6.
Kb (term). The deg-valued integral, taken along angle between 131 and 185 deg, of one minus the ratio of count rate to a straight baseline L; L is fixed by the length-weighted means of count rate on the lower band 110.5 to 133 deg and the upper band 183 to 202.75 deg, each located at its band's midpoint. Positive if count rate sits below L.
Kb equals 0.9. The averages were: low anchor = 41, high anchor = 36.9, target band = 38.3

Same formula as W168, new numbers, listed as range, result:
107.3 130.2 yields 41.3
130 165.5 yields 39.1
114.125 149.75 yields 39.2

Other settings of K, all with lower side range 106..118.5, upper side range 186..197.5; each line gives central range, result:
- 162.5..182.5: 0.3 deg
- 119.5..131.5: 0.8 deg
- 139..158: 0.4 deg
